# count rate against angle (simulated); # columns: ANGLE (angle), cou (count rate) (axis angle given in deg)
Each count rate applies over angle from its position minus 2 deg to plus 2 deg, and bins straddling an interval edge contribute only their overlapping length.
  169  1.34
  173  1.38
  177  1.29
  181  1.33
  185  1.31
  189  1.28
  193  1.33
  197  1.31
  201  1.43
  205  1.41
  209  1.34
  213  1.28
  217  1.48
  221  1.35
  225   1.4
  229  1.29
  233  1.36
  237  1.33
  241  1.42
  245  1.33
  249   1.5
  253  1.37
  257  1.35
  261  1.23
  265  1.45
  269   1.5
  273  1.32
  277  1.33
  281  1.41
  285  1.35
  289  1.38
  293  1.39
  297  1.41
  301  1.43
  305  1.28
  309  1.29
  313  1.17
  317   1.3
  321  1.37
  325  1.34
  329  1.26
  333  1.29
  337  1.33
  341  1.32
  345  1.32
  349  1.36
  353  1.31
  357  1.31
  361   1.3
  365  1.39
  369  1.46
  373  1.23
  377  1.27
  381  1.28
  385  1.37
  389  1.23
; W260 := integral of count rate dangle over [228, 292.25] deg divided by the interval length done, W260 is 1.37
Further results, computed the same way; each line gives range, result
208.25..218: 1.36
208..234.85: 1.36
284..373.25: 1.33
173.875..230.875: 1.35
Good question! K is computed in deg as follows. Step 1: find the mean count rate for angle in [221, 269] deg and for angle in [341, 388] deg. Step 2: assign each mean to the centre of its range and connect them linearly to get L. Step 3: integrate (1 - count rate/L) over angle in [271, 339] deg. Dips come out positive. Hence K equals 0.8 deg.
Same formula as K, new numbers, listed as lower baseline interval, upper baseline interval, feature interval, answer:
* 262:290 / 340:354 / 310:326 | 0.71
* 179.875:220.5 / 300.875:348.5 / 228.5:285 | -1.80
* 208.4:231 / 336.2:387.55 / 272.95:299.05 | -0.60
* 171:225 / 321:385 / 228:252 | -0.59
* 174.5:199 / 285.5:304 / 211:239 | -0.36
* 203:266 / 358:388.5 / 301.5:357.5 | 1.26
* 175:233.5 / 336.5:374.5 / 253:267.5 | -0.12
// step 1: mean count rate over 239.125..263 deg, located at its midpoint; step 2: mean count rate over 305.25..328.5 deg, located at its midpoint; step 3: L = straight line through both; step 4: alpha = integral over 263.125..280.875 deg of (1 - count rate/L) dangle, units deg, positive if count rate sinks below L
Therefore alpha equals -0.8 deg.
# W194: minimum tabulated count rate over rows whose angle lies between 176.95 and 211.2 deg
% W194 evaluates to 1.28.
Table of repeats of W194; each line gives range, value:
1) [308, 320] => 1.17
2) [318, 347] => 1.26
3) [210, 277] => 1.23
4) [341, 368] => 1.3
